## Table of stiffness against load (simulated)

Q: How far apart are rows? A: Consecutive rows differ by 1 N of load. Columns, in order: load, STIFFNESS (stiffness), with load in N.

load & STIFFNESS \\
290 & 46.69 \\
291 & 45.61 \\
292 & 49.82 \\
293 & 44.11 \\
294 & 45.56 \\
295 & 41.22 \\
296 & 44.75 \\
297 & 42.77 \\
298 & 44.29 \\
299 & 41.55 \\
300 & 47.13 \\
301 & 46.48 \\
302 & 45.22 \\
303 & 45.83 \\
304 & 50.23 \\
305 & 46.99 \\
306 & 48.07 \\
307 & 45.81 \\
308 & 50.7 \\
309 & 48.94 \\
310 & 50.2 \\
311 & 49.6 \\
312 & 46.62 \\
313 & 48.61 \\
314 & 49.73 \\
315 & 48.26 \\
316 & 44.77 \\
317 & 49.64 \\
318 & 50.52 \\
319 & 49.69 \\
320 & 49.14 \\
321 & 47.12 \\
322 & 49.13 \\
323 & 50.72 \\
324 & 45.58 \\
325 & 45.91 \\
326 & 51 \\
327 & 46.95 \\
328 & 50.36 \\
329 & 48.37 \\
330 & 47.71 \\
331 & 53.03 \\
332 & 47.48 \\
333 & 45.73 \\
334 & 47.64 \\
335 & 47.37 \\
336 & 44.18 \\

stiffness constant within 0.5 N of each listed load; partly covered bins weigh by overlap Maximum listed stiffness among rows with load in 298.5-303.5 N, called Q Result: 47.13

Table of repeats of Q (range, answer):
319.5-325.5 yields 50.72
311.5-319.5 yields 50.52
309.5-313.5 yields 50.2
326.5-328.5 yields 50.36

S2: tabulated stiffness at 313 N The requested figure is 48.61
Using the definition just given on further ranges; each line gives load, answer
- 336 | 44.18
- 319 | 49.69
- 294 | 45.56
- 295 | 41.22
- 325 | 45.91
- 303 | 45.83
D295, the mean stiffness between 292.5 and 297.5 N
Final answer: 43.7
